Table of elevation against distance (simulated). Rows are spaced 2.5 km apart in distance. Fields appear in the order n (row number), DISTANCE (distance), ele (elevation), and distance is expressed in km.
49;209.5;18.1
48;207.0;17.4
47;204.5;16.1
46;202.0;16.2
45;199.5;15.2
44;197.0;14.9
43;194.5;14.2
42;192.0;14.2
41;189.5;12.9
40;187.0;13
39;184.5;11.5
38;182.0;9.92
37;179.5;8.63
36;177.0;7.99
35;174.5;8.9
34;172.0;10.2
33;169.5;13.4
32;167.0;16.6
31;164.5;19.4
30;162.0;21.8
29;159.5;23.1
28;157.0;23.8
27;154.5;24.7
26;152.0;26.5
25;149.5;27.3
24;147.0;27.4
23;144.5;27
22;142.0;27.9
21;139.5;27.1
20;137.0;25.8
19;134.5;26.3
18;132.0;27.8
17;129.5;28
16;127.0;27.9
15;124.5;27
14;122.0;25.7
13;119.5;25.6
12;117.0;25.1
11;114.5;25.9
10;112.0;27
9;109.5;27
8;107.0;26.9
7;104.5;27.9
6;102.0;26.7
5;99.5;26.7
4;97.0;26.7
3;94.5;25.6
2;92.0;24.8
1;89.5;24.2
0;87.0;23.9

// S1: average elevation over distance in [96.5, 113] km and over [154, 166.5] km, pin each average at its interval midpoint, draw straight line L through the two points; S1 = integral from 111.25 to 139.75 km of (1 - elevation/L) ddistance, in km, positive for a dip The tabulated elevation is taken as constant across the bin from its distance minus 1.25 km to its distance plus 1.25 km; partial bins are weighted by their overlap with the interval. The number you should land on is -1.6 km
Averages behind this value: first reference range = 27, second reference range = 22.1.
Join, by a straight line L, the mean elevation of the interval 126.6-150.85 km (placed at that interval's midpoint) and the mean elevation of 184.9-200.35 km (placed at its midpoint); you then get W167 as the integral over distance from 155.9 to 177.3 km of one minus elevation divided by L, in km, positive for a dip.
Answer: 4.4 km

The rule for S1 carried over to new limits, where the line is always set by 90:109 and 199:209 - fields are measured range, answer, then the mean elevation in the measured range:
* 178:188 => 4.22 km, 10.6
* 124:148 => -4.52 km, 27.2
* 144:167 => -3.18 km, 24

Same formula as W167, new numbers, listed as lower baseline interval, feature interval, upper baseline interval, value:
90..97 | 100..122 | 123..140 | -0.3 km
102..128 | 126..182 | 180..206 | -2.0 km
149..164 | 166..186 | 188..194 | 8.1 km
